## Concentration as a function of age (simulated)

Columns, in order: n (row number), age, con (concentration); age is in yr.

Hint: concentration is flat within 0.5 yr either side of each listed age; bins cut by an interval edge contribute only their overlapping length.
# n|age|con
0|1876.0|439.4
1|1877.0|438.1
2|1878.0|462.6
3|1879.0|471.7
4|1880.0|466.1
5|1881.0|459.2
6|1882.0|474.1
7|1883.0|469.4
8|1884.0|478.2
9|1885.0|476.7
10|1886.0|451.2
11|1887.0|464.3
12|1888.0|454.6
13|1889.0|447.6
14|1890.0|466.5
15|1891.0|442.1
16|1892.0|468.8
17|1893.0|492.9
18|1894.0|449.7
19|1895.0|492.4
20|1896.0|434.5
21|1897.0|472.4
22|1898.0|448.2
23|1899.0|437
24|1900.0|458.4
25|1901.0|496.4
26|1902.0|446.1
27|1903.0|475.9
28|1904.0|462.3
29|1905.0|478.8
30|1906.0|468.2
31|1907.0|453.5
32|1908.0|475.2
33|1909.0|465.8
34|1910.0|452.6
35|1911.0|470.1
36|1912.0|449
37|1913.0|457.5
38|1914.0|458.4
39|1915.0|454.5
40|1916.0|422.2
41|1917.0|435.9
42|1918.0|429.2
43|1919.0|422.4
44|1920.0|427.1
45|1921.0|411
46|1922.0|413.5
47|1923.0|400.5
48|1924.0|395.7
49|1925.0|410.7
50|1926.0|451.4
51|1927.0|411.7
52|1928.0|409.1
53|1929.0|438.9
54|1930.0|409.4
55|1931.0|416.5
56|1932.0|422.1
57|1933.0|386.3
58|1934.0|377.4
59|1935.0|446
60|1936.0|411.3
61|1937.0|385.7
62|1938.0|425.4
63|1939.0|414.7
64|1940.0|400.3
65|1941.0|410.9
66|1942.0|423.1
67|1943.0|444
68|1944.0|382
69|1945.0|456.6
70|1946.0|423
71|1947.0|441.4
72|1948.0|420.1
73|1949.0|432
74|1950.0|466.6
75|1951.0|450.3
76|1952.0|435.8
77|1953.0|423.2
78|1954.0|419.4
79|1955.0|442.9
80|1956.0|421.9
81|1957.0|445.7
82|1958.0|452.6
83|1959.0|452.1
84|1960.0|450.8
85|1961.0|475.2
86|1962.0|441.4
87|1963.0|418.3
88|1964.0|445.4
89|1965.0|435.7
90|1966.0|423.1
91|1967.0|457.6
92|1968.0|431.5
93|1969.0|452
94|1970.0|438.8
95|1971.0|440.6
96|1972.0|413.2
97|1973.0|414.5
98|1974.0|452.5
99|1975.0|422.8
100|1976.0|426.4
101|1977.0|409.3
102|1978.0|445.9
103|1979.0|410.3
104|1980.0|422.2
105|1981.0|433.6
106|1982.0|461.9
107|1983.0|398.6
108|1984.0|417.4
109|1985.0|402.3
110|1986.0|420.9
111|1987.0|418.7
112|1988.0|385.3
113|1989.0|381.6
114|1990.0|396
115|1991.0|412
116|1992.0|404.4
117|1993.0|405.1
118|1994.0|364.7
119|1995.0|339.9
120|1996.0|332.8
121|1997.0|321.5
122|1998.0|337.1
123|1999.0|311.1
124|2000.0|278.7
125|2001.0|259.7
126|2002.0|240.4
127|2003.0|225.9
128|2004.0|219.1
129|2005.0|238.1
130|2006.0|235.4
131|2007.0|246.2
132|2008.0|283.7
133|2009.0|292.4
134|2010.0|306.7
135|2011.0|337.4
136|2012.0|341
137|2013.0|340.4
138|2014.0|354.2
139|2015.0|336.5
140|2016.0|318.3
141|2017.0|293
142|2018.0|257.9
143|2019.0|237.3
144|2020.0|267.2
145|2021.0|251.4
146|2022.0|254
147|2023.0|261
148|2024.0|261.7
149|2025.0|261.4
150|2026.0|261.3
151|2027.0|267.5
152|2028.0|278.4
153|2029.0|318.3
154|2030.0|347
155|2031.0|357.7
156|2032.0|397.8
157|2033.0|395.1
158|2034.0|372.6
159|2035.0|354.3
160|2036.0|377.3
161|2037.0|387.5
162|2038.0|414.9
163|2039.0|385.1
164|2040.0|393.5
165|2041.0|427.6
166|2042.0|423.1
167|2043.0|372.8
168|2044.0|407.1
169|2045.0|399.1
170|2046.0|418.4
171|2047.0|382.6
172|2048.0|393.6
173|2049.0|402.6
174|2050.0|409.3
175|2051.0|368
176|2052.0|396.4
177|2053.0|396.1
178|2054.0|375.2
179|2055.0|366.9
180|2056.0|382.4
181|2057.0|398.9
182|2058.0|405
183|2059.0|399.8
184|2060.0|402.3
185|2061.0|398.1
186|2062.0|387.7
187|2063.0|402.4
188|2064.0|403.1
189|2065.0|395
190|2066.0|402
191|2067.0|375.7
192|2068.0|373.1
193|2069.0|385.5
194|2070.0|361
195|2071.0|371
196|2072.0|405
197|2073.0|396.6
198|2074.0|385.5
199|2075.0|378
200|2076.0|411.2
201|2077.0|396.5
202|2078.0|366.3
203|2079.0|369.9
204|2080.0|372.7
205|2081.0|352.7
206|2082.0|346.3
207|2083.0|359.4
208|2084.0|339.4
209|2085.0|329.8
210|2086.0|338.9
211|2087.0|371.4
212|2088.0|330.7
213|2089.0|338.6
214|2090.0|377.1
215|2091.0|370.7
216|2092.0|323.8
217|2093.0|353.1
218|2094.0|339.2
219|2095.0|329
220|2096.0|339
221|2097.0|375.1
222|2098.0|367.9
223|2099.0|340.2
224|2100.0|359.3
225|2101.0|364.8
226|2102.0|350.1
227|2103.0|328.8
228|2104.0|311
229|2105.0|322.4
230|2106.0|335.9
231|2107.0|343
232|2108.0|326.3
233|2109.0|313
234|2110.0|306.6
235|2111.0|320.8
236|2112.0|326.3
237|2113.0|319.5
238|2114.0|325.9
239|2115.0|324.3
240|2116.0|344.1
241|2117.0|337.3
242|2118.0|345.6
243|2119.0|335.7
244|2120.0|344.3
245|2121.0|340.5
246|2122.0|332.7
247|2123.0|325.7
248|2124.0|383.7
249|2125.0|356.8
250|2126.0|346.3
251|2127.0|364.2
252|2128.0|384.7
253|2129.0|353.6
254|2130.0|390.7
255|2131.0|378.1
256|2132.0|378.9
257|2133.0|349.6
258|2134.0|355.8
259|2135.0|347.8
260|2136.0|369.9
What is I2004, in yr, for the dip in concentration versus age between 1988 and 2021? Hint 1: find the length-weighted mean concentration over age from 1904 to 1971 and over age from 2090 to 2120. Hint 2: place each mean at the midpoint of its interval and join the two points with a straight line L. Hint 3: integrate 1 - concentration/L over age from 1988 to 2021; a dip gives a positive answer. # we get 7.1 yr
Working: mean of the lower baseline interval 433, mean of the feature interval 310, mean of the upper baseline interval 338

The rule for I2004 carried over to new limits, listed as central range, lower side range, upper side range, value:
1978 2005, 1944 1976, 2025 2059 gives 3.5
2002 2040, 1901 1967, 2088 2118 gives 7.7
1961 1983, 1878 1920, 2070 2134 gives -0.7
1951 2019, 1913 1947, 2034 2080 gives 5.0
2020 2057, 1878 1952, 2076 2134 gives 2.1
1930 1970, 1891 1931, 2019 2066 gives -0.8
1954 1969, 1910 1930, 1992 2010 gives -3.4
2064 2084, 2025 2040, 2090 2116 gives -2.1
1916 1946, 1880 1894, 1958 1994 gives 1.9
